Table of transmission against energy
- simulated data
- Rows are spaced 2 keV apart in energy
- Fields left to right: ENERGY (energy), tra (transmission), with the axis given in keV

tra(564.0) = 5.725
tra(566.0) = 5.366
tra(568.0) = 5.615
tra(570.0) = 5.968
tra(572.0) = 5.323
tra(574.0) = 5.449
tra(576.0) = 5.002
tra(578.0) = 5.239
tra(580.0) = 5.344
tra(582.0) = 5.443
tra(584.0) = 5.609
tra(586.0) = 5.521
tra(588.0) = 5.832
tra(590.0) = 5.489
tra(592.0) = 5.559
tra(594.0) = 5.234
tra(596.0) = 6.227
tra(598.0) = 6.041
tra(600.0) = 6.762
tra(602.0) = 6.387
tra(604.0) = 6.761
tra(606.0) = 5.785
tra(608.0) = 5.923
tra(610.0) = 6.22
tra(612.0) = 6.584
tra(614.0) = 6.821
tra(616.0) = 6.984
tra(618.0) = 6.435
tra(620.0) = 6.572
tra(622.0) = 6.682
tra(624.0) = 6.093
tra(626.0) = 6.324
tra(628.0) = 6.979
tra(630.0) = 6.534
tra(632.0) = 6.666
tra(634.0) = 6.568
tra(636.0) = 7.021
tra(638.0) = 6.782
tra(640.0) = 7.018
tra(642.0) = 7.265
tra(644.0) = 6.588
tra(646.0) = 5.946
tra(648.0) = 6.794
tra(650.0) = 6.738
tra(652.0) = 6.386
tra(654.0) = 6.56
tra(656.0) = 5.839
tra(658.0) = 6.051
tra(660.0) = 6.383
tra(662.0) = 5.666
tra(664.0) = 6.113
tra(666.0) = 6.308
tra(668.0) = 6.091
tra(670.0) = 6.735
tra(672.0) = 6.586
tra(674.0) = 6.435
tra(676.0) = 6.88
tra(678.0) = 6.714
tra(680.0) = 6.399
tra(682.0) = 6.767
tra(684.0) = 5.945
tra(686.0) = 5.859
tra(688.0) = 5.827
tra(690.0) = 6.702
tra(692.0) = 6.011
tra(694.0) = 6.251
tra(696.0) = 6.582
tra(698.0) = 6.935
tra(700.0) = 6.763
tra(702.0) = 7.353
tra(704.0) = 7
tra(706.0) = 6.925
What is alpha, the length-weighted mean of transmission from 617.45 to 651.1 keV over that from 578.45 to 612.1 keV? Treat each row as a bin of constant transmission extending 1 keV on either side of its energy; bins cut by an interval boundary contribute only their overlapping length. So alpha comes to 1.1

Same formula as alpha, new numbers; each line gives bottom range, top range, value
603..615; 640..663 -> 1.01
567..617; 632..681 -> 1.10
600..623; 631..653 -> 1.03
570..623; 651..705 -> 1.07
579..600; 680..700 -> 1.12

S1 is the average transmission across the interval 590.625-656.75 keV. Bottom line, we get 6.45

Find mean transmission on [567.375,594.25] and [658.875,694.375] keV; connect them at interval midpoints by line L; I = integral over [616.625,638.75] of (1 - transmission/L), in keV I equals -2.71 keV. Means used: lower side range 5.48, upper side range 6.32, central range 6.61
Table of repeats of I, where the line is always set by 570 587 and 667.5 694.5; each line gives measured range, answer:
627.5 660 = -3.1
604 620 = -2.0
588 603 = -1.0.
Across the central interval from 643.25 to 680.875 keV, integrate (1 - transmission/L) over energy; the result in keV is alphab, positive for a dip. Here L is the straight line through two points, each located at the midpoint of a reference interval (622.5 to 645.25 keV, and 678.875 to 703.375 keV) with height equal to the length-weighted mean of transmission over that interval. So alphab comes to 1.2 keV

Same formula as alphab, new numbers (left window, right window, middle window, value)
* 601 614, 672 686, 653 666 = 0.6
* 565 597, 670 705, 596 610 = -1.3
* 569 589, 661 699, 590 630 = -4.0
